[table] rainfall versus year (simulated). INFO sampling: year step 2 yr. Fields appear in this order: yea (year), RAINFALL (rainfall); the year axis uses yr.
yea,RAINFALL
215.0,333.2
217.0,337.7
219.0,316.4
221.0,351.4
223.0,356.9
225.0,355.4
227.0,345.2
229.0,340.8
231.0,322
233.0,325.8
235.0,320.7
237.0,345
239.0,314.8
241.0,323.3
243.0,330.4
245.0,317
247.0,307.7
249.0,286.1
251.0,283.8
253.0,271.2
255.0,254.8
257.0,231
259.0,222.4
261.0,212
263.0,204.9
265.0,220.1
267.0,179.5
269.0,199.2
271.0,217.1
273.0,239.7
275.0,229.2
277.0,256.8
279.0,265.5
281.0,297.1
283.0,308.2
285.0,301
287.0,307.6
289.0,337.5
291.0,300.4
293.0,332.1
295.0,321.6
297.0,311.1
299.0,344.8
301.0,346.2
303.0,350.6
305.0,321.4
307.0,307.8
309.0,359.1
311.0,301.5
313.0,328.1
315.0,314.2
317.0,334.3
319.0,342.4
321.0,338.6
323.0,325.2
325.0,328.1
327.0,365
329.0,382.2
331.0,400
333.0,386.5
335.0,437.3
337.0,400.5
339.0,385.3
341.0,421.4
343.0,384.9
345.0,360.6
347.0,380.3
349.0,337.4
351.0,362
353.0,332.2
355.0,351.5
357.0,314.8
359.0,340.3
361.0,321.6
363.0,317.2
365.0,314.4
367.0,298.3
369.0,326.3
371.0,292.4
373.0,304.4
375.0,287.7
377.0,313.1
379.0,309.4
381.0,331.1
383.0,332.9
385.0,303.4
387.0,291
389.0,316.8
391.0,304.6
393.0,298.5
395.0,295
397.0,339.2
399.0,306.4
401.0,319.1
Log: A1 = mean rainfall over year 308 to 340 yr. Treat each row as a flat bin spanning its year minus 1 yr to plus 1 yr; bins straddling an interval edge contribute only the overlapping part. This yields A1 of 358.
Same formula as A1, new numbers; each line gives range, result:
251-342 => 307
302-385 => 342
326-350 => 387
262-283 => 235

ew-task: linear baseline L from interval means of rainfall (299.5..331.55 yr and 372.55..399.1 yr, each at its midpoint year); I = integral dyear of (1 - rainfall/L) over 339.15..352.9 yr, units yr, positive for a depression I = -1.9 yr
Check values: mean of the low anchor 340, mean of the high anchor 310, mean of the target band 372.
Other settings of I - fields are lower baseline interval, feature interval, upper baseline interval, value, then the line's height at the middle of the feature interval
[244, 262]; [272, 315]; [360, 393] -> -4.3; 280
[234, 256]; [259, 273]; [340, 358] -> 4.7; 316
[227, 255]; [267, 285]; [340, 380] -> 3.9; 319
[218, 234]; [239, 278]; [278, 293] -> 8.2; 320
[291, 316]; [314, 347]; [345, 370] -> -3.9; 331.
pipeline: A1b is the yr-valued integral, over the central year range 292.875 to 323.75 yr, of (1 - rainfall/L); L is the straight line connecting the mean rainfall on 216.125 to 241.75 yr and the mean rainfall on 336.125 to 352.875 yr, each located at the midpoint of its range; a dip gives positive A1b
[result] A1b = 2.85 yr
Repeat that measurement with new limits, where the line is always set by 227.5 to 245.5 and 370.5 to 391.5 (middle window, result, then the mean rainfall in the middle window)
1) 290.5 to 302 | -0.3 yr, 327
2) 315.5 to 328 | -0.9 yr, 338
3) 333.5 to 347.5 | -3.7 yr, 396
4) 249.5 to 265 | 4.0 yr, 240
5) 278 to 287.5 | 0.8 yr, 295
